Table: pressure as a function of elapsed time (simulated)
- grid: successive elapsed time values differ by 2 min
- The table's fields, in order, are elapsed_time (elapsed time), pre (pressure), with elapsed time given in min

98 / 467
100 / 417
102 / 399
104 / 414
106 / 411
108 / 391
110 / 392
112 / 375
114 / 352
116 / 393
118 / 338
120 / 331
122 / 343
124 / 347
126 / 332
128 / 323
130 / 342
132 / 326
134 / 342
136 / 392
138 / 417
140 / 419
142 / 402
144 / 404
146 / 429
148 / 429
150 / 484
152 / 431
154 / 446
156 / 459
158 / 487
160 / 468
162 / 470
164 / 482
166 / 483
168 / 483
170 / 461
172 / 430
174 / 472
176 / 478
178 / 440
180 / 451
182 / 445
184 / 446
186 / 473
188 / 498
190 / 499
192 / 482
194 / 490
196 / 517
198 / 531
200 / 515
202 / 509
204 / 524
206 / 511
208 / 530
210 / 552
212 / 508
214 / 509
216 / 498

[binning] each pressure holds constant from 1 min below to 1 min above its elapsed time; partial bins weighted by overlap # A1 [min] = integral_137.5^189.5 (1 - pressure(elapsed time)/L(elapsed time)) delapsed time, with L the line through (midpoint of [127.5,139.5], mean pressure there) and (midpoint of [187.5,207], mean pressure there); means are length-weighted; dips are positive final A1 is -3.1 min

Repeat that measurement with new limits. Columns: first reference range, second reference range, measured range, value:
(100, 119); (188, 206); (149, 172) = -0.5 min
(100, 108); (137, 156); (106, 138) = 4.5 min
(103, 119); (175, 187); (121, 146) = 2.4 min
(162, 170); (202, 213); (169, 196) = 1.5 min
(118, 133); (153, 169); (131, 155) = -0.4 min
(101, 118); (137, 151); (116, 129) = 2.0 min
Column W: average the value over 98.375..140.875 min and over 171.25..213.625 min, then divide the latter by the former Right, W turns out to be 1.3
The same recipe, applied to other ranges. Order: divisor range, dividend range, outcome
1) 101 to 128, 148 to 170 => 1.27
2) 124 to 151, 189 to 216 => 1.33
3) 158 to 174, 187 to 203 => 1.08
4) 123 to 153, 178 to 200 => 1.24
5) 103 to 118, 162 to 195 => 1.22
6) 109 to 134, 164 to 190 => 1.33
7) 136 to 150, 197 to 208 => 1.24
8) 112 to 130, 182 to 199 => 1.41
